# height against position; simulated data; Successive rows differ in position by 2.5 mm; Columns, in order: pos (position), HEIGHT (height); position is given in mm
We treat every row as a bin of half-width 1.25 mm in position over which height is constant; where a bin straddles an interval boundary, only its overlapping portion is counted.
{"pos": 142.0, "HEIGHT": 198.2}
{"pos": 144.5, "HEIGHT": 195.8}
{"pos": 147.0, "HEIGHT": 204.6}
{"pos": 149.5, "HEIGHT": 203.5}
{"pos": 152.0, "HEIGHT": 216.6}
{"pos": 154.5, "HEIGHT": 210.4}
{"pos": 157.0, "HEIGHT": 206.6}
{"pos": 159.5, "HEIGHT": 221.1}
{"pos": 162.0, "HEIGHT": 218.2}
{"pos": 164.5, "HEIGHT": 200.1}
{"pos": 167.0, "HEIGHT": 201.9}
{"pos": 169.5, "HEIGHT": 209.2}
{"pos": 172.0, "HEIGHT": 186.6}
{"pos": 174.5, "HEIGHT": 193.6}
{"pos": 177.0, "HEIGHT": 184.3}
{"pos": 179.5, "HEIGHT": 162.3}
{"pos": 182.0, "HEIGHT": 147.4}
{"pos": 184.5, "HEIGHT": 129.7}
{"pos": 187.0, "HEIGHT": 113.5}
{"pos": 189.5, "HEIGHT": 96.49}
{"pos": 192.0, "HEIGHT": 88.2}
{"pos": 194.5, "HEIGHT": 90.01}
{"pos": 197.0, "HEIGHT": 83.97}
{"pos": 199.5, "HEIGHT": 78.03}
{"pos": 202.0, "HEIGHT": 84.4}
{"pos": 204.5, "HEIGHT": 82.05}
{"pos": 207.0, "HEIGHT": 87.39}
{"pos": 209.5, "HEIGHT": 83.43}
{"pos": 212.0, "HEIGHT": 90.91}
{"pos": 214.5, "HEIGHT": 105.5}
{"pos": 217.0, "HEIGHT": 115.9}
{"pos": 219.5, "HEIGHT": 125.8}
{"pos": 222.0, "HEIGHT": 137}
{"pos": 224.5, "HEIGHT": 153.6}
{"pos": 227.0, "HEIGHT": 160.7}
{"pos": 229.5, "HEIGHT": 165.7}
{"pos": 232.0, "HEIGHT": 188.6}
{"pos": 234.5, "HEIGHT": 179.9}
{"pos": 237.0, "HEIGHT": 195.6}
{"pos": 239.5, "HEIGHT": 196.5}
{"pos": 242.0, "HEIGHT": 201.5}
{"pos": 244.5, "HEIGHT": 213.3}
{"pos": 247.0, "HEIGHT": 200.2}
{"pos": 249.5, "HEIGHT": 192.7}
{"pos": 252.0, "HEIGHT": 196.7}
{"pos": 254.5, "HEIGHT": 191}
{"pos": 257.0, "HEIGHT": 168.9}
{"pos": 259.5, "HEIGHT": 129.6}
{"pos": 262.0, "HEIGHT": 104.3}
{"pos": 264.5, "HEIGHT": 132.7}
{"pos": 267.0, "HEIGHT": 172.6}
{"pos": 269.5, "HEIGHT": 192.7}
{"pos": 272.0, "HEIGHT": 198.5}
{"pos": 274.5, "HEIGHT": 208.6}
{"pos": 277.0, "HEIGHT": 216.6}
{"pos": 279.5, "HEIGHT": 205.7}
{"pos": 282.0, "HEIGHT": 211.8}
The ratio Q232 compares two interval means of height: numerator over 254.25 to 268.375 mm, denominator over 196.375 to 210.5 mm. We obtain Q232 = 1.77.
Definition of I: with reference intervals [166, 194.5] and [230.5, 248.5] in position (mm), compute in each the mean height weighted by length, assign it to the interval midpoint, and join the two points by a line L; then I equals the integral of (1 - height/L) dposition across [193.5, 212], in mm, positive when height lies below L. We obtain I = 9.2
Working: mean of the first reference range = 152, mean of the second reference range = 196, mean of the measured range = 84.6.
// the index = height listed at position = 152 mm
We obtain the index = 216.6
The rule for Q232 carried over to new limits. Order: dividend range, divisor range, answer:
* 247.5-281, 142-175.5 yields 0.87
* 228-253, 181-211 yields 2.00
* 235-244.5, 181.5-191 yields 1.67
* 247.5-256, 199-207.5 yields 2.33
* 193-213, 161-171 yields 0.41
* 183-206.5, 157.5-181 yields 0.48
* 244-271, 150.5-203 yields 1.08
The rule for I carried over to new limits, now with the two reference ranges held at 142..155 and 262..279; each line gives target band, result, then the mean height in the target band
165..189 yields 3.77 mm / 168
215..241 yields 3.97 mm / 161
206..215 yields 4.77 mm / 90.8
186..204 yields 9.75 mm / 90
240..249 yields -0.80 mm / 203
